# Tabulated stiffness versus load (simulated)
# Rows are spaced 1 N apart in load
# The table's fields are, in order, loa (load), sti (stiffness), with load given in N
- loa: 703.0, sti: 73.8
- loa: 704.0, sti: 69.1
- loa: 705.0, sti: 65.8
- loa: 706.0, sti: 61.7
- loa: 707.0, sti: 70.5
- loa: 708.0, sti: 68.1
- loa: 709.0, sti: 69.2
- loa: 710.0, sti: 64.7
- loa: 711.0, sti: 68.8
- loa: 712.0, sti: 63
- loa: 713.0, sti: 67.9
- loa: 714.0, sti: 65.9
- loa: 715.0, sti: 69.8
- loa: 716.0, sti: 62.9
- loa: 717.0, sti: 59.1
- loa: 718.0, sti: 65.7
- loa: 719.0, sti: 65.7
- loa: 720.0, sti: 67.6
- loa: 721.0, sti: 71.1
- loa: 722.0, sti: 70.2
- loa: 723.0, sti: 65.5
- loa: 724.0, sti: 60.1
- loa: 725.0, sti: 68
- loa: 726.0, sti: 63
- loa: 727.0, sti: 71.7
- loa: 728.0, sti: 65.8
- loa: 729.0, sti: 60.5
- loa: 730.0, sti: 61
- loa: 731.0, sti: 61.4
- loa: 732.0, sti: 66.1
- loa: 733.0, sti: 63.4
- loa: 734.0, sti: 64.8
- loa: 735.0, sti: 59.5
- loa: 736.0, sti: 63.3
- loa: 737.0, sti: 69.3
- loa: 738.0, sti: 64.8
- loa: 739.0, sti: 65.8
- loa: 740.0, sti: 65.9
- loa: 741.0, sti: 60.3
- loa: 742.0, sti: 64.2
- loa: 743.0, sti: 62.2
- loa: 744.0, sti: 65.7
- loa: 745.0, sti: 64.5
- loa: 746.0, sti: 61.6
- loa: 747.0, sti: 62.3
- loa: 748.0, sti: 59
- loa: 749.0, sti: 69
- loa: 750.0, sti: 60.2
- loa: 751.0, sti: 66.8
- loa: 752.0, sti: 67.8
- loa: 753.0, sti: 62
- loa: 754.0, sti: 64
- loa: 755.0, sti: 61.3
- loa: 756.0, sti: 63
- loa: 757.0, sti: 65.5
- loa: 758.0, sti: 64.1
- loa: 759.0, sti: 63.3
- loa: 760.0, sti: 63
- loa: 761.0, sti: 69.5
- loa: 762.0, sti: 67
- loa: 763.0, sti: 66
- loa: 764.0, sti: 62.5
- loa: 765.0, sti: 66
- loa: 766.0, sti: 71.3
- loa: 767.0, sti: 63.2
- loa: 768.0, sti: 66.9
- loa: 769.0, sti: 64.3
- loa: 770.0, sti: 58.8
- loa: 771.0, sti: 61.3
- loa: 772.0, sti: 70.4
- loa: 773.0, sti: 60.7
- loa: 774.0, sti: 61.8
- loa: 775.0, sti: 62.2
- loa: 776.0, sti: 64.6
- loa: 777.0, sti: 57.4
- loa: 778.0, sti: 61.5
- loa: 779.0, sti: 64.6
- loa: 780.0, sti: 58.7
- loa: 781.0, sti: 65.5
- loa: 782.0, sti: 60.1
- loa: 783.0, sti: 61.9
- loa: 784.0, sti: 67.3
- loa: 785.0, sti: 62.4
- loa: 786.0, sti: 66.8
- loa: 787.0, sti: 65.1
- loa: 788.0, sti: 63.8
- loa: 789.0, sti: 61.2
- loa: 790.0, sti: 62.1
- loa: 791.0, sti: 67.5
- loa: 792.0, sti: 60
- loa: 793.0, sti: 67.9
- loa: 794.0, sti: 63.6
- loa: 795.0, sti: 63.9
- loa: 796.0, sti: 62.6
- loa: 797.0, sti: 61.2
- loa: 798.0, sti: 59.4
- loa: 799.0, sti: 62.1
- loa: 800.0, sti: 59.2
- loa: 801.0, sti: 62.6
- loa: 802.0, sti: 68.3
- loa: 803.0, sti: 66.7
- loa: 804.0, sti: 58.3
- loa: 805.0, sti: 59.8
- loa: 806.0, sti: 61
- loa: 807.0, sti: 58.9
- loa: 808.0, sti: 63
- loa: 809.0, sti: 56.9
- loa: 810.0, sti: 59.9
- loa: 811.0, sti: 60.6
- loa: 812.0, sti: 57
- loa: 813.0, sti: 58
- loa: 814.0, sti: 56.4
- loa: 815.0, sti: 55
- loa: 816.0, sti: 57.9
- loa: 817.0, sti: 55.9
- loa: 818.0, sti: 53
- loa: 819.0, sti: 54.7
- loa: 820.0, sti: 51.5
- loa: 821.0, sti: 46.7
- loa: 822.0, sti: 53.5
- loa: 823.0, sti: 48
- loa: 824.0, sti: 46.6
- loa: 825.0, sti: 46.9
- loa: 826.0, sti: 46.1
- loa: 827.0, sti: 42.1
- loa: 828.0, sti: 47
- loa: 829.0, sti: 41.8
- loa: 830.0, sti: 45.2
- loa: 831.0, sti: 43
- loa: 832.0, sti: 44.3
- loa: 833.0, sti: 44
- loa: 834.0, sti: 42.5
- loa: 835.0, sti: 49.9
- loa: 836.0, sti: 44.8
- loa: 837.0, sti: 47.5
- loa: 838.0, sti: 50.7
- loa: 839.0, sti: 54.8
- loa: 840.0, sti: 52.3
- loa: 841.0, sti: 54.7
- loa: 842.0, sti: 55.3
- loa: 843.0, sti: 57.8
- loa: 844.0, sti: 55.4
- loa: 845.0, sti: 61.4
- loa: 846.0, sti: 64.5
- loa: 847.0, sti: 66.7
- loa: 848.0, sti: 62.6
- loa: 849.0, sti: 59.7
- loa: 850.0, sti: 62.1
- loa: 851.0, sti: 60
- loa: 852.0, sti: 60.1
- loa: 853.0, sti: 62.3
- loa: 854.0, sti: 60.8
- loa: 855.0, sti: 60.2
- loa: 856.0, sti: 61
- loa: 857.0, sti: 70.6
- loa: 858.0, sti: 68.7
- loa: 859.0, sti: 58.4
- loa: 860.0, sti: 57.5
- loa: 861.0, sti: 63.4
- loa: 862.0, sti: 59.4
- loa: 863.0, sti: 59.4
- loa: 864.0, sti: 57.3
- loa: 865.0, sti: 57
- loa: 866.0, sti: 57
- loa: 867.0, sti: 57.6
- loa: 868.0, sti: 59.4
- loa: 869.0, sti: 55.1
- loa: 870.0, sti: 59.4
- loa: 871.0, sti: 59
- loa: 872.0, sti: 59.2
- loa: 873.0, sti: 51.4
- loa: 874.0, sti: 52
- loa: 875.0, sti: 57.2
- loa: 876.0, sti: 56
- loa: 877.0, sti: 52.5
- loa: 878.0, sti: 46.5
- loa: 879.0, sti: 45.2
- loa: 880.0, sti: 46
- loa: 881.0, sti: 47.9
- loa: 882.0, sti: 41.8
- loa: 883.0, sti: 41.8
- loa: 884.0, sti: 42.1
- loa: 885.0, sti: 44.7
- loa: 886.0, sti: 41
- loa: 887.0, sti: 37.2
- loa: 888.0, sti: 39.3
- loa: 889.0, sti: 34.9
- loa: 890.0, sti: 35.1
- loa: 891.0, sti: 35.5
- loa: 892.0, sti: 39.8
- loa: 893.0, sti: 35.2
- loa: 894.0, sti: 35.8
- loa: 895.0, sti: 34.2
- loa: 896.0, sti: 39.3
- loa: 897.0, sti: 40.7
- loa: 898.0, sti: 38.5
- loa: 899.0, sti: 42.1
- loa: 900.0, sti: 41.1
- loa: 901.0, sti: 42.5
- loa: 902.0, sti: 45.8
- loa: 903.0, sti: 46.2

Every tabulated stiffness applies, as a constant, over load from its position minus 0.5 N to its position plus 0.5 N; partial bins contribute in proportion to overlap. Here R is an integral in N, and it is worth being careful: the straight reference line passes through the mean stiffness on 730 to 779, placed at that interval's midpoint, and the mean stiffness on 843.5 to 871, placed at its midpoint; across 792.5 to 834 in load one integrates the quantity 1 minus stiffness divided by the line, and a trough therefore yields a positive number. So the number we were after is 4.6 N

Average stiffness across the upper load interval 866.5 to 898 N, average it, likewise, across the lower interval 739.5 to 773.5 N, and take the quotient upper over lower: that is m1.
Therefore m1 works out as 0.7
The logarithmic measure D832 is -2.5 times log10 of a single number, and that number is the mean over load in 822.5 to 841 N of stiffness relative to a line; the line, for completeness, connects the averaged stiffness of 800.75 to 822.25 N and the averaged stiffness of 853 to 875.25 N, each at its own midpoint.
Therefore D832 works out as 0.24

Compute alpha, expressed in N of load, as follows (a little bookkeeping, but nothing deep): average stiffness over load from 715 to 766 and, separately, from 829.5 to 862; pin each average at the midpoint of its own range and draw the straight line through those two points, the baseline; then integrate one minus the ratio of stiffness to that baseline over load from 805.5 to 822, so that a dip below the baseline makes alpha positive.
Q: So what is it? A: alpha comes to 0.7 N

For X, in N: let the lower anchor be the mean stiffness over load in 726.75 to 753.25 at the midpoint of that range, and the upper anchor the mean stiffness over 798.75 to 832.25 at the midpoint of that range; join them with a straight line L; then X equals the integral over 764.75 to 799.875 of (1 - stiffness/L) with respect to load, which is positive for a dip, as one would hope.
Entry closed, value -2.8 N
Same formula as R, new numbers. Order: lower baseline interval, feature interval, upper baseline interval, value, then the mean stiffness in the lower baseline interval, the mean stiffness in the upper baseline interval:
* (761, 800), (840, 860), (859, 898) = -3.12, 63.5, 48.3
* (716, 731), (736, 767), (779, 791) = -0.10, 65.1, 63.4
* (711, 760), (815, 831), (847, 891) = 2.35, 64.5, 53.9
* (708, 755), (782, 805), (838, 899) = -1.59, 64.8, 52.3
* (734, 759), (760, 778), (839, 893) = -0.66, 63.8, 53.9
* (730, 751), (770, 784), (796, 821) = -0.30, 63.7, 58.9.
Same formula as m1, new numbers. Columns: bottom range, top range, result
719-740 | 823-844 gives 0.74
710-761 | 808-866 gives 0.85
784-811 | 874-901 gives 0.67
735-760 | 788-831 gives 0.89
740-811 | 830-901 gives 0.81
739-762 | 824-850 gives 0.80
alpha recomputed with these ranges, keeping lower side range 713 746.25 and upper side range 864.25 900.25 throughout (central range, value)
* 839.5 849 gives -1.5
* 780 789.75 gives -0.9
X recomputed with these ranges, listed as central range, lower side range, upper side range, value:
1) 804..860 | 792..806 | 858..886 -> 3.26 N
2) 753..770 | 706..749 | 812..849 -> -1.16 N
